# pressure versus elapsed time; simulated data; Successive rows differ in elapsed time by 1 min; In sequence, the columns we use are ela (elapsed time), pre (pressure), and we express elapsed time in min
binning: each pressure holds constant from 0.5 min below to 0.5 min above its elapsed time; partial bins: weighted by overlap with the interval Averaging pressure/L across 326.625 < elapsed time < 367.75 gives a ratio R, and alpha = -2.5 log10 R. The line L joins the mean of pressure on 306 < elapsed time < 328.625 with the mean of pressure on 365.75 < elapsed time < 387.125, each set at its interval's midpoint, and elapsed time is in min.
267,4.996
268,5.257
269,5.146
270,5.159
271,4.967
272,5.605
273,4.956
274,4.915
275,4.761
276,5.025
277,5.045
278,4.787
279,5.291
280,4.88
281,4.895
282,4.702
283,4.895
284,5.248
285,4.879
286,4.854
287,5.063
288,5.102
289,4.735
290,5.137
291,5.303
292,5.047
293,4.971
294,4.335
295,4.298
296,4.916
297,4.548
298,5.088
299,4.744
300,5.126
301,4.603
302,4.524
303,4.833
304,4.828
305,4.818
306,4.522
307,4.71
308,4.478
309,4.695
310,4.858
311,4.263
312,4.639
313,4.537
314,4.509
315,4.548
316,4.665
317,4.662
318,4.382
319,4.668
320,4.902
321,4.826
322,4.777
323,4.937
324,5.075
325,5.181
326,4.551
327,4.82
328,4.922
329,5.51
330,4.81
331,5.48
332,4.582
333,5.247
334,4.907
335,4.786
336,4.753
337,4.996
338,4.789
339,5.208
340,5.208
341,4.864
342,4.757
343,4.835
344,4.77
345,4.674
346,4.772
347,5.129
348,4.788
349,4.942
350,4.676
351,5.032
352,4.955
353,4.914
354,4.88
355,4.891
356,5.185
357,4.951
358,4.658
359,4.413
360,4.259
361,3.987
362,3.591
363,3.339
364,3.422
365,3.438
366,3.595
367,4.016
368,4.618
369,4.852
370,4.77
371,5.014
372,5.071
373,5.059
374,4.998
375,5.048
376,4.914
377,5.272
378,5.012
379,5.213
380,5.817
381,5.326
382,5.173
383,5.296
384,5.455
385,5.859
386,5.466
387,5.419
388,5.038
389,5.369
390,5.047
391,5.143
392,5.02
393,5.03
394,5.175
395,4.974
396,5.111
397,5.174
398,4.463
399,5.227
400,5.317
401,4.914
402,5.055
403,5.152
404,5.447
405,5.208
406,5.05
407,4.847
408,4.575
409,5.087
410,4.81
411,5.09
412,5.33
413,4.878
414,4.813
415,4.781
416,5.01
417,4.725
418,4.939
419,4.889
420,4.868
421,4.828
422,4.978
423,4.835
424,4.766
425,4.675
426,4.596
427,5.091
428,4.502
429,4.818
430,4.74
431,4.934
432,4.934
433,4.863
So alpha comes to 0.047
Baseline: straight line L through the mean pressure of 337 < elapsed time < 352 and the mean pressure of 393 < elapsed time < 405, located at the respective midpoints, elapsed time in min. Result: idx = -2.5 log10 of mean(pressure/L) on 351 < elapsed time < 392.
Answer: 0.04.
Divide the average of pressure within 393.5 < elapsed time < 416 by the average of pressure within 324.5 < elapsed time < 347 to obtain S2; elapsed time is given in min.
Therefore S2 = 1.02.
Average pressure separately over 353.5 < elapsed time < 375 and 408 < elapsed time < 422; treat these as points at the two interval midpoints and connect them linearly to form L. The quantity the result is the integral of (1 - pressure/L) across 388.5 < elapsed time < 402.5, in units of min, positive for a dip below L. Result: -1.0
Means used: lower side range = 4.44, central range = 5.07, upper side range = 4.92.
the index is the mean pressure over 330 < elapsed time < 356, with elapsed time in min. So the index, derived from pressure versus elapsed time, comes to 4.92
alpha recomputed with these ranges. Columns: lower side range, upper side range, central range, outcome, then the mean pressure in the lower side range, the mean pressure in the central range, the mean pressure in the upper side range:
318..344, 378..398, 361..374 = 0.20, 4.92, 4.25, 5.24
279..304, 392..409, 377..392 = -0.06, 4.87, 5.32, 5.05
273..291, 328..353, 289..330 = 0.04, 4.96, 4.77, 4.94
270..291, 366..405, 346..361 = 0.06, 5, 4.8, 5.1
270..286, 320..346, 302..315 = 0.07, 4.99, 4.63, 4.93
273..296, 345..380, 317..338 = -0.03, 4.92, 4.9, 4.65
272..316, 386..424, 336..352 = 0.00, 4.82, 4.89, 5.02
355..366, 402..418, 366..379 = -0.12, 4.14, 4.85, 4.99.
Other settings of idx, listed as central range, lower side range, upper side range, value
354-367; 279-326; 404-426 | 0.16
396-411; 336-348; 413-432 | -0.04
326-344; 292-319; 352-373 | -0.09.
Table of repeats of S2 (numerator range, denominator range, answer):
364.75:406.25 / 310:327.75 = 1.07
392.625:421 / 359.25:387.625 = 1.05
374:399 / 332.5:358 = 1.06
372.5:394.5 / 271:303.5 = 1.07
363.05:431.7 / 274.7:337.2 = 1.02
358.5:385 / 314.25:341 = 0.96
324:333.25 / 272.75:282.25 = 1.02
